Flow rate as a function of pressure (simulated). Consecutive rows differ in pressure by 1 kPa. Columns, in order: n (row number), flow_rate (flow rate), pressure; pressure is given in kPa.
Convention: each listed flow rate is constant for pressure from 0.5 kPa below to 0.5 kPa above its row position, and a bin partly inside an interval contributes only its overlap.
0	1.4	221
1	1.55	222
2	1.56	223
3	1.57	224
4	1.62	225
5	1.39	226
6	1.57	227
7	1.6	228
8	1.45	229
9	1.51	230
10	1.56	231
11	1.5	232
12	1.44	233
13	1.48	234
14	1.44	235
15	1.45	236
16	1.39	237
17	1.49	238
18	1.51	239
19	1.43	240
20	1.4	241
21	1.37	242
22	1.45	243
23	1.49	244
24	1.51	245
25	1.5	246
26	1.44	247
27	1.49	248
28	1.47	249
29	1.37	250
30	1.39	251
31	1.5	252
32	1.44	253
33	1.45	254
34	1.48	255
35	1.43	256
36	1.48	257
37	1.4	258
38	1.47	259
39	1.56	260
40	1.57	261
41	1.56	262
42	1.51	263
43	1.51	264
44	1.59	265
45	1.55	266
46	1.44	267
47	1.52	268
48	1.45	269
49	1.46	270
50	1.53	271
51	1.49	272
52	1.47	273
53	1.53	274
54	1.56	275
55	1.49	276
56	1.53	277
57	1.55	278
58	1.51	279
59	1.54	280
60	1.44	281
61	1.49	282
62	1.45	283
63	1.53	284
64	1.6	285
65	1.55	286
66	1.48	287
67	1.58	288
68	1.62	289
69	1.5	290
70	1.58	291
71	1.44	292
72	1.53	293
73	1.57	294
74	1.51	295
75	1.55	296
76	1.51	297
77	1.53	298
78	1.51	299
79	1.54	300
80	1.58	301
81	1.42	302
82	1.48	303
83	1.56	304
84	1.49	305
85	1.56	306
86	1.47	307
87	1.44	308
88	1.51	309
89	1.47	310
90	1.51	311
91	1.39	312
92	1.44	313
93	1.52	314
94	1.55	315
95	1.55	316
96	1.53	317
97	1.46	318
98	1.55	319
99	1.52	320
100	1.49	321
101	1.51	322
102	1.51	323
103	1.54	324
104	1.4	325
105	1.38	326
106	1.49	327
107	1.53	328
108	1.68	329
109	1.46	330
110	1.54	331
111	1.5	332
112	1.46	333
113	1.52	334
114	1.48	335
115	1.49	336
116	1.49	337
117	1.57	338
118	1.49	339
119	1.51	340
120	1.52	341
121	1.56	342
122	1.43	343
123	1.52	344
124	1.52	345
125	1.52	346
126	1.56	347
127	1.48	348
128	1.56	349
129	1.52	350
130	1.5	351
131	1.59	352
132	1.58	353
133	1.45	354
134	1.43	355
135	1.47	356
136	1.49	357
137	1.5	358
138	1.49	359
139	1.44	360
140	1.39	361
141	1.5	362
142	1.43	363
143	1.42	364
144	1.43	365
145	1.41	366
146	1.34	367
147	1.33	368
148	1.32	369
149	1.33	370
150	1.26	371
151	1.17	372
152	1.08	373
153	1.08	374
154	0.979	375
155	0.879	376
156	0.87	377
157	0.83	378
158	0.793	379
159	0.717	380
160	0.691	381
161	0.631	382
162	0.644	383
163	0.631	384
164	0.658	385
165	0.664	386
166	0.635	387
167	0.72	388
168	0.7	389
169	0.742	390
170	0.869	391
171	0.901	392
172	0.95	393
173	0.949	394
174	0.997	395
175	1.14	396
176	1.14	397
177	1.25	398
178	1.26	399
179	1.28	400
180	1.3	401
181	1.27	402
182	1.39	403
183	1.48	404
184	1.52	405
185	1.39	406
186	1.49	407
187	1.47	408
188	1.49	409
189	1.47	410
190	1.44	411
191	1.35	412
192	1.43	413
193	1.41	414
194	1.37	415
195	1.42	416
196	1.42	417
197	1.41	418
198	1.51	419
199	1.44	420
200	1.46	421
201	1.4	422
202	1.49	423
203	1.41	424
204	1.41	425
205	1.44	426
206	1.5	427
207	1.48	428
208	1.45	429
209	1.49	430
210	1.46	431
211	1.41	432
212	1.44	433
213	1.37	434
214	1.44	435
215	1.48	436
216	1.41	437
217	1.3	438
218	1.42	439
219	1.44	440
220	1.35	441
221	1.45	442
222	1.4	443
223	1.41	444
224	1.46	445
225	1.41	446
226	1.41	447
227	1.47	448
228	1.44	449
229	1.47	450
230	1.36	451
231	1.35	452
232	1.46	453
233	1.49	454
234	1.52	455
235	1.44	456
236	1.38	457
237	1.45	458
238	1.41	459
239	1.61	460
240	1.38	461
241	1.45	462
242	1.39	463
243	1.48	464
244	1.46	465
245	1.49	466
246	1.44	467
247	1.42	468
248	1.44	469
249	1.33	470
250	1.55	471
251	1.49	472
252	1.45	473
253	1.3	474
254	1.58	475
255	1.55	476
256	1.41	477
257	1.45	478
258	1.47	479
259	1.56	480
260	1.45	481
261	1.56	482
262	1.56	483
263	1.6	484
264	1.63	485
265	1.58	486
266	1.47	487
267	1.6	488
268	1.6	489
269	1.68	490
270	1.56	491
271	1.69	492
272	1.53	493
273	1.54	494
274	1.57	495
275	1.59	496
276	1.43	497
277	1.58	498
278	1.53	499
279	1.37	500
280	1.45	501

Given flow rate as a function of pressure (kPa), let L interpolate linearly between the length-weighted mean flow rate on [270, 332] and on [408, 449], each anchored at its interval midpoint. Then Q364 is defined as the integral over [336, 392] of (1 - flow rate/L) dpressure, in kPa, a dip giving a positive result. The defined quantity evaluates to 9.5 kPa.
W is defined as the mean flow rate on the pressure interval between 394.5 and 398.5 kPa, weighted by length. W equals 1.13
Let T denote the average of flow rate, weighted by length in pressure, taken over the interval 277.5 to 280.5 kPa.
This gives 1.53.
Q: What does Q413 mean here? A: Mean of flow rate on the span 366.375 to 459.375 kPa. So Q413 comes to 1.26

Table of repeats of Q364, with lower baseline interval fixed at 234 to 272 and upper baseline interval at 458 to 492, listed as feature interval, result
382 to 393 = 5.7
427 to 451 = 1.1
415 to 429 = 0.5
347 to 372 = 0.7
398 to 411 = 0.8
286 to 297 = -0.4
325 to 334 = -0.1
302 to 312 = -0.1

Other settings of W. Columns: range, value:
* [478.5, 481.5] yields 1.49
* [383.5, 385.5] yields 0.645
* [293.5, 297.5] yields 1.53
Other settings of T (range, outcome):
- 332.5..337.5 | 1.49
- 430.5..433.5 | 1.44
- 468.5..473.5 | 1.45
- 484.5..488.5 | 1.57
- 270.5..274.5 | 1.5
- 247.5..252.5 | 1.44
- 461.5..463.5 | 1.42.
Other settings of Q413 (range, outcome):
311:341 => 1.5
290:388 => 1.37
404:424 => 1.44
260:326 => 1.51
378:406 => 0.965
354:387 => 1.13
